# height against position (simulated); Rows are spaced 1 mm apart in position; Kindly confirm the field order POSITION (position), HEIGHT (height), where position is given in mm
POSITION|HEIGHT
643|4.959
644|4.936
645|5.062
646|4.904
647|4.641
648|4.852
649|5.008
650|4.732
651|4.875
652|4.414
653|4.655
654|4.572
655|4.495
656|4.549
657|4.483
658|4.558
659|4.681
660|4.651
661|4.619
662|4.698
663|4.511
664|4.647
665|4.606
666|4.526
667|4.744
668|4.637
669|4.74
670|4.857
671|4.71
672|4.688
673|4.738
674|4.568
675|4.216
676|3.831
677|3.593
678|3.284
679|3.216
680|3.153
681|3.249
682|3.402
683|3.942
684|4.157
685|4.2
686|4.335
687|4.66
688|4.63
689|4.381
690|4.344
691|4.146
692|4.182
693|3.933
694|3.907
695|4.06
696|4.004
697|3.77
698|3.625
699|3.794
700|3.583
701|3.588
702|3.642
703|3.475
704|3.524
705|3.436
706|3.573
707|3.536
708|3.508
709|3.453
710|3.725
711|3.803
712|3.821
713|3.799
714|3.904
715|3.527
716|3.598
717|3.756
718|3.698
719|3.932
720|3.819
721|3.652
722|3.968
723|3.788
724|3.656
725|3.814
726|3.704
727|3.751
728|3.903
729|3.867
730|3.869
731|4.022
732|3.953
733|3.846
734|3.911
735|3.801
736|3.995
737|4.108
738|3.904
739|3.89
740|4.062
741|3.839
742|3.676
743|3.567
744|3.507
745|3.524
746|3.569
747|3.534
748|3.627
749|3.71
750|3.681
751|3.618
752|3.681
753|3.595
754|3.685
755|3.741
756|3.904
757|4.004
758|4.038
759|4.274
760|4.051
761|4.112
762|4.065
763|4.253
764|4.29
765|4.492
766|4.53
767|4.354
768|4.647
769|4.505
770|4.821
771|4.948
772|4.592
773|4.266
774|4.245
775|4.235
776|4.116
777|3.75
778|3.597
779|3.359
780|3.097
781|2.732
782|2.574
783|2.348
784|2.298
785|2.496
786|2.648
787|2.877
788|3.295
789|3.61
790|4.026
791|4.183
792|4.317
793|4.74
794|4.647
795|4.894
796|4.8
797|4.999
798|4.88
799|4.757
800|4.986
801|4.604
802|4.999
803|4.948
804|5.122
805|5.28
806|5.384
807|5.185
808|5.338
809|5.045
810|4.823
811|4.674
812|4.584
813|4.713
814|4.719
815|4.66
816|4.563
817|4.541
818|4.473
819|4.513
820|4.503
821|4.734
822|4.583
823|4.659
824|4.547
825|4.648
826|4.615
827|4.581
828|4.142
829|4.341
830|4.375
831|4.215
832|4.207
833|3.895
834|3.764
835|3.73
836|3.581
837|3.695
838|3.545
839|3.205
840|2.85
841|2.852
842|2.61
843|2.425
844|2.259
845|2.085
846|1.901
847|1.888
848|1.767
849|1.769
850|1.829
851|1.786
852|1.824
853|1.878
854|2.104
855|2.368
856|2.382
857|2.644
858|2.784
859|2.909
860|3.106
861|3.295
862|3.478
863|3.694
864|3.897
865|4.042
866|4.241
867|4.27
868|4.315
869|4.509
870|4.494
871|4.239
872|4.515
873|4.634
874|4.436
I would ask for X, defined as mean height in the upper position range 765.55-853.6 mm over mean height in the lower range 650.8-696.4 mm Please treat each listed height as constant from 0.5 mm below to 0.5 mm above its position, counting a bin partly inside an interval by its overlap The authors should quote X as 0.91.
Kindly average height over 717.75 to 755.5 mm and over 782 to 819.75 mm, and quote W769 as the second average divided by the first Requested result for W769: 1.16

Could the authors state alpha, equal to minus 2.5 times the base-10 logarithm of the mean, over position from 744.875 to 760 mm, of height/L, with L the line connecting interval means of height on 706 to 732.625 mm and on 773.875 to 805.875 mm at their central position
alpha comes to 0.03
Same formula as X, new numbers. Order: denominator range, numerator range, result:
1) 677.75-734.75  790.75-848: 1.11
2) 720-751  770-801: 1.03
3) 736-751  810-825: 1.24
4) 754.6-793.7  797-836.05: 1.20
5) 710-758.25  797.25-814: 1.31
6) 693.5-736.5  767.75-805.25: 1.09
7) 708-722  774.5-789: 0.84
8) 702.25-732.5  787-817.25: 1.26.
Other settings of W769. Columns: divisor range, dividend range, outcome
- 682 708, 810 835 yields 1.14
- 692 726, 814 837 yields 1.17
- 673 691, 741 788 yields 0.95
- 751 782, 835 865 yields 0.66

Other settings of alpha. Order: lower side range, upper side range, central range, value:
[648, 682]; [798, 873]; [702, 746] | 0.12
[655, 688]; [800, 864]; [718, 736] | 0.07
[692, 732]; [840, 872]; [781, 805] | -0.23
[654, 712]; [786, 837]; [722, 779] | 0.09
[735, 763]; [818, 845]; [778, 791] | 0.26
